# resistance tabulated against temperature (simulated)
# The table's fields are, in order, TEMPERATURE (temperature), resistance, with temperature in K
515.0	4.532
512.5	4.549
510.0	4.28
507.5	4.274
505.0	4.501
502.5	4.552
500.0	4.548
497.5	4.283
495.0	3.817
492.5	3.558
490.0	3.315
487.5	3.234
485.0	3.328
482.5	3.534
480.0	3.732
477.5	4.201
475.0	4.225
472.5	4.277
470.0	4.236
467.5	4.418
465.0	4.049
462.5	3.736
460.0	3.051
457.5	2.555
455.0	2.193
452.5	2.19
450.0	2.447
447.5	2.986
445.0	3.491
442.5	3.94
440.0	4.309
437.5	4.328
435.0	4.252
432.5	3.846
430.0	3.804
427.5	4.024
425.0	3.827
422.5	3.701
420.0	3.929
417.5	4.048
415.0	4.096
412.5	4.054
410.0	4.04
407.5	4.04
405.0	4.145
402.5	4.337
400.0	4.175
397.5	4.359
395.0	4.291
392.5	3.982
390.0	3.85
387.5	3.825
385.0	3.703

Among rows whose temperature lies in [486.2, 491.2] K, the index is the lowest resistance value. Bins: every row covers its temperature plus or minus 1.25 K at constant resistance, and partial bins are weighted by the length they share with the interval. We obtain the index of 3.234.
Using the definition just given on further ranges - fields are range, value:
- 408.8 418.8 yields 4.04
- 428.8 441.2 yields 3.804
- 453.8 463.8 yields 2.193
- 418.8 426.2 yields 3.701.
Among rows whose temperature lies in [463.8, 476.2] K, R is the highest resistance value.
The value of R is 4.418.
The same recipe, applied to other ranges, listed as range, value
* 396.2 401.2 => 4.359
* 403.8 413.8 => 4.145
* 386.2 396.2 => 4.291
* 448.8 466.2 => 4.049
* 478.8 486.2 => 3.732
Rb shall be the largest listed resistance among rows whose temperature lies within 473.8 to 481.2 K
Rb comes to 4.225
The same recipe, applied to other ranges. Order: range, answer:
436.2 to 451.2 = 4.328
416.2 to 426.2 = 4.048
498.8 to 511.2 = 4.552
